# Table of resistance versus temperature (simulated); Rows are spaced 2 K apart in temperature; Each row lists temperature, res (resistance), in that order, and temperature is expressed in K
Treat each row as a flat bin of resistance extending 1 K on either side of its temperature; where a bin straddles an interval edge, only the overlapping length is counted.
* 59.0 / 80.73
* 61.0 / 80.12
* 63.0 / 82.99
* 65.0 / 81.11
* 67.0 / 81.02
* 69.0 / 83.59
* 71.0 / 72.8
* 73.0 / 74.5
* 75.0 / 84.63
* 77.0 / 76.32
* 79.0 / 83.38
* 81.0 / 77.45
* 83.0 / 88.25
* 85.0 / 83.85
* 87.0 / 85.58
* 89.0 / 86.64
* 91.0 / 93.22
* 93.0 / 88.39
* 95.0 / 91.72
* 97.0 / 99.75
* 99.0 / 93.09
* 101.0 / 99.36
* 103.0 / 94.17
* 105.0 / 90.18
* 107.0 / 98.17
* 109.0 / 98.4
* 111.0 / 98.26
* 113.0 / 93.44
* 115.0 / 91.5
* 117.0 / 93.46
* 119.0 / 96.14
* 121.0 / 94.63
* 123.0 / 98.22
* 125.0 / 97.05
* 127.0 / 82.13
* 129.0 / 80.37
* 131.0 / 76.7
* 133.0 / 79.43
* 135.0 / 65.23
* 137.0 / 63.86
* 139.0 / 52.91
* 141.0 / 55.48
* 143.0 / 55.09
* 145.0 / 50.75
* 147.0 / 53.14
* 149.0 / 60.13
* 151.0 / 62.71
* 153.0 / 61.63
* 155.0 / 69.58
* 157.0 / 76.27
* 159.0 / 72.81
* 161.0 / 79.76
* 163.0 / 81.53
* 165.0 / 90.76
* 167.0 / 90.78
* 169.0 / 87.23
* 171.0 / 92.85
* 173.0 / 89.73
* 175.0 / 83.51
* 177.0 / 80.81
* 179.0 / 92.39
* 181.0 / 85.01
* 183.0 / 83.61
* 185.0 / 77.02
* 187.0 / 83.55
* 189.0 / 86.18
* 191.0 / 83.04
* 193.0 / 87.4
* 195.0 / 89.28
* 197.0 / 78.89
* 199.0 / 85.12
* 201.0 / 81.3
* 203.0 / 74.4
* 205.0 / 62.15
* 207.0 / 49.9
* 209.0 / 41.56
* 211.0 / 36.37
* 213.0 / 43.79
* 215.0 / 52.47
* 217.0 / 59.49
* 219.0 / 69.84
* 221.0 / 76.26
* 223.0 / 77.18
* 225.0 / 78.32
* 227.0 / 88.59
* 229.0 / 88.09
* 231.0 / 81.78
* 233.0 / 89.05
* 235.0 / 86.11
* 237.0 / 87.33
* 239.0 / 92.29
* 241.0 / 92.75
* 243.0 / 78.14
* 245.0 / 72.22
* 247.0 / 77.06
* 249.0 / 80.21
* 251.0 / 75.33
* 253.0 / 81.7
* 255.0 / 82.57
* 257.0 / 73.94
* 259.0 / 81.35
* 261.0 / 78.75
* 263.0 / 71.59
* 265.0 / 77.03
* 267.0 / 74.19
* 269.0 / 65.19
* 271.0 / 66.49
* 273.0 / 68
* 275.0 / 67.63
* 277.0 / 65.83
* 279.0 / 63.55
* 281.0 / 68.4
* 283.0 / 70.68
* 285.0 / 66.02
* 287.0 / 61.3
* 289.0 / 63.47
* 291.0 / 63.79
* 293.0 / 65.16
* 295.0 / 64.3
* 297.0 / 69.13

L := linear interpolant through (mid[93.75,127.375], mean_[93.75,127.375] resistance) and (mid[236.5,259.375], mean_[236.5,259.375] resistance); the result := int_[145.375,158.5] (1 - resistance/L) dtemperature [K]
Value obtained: 3.9 K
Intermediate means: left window 94.9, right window 81.1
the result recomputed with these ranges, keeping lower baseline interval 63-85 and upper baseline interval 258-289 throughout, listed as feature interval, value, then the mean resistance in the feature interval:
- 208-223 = 3.49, 55.8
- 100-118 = -3.79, 95.2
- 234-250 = -2.69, 83.3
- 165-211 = -3.20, 79.5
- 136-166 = 4.12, 65.8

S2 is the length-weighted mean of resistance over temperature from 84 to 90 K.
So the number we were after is 85.4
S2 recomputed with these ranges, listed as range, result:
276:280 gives 64.7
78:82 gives 80.4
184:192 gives 82.4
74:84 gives 82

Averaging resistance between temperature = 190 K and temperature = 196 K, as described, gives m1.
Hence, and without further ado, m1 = 86.6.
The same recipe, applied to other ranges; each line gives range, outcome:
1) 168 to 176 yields 88.3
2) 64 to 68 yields 81.1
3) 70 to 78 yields 77.1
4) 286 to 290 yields 62.4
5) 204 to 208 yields 56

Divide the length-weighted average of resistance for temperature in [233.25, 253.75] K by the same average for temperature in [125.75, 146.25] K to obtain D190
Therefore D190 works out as 1.2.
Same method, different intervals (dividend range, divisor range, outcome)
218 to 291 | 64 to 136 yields 0.87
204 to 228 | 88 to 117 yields 0.65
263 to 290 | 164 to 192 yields 0.79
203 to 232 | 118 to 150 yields 0.90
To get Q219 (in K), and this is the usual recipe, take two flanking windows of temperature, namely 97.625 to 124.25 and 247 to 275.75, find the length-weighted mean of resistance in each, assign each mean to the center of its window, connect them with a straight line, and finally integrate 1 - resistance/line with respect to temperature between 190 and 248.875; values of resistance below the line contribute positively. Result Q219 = 4.2 K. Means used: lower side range 95.4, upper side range 74.7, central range 74.6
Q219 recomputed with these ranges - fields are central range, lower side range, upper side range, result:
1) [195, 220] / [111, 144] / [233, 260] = 5.8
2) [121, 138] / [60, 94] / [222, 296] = -0.2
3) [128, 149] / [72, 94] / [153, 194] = 5.1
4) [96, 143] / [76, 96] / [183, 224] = -2.7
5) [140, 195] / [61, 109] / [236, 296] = 2.3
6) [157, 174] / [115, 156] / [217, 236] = -2.2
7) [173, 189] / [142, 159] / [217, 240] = -3.3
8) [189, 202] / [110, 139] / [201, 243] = -1.5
